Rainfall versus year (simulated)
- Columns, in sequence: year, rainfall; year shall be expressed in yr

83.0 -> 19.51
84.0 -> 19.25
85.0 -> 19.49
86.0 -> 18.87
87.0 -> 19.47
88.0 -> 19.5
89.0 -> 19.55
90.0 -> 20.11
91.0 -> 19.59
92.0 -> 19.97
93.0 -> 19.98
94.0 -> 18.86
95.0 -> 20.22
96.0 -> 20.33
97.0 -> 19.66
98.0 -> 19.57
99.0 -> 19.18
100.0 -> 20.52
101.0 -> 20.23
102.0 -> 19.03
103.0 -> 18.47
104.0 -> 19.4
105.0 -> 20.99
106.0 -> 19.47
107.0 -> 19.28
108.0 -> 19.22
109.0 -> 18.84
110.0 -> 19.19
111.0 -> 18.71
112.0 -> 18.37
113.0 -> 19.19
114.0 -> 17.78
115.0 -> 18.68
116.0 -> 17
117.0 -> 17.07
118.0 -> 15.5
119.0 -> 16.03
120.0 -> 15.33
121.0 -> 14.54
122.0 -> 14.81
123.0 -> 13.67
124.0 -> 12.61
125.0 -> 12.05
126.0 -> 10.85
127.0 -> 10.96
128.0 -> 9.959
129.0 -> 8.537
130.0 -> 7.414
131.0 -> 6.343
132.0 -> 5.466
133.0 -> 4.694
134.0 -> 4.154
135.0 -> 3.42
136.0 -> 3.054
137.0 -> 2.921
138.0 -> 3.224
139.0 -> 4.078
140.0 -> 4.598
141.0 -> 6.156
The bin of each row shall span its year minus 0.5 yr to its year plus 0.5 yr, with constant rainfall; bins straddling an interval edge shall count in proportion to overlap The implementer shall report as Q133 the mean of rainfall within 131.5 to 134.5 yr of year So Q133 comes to 4.77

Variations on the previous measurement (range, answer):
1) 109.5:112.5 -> 18.8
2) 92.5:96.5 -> 19.8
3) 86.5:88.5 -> 19.5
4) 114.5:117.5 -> 17.6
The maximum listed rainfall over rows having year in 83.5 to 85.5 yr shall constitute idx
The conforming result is 19.49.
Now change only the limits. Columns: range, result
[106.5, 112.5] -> 19.28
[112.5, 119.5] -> 19.19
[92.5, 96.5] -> 20.33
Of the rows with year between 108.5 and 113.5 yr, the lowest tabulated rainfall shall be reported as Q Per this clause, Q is 18.37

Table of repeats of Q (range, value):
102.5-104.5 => 18.47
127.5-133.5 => 4.694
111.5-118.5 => 15.5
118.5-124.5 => 12.61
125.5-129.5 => 8.537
